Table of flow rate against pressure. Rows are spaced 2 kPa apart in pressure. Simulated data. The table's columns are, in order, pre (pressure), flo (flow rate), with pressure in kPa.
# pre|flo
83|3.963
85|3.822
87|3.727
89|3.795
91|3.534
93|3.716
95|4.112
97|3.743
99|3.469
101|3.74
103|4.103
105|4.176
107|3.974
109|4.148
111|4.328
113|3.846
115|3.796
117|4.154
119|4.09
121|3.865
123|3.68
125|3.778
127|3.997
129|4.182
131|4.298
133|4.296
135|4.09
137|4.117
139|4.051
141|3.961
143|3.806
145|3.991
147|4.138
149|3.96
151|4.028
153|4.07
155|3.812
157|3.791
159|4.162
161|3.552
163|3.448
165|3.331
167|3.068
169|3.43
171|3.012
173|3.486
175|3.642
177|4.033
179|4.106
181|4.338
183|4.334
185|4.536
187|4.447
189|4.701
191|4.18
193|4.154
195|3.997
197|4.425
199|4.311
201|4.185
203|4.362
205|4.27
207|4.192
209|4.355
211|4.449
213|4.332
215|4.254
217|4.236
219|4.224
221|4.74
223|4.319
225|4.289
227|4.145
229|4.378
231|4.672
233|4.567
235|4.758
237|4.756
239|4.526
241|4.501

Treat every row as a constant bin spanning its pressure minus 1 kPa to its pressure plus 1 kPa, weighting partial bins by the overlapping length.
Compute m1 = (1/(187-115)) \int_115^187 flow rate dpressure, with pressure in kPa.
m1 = 3.91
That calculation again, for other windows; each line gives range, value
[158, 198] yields 3.92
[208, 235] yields 4.4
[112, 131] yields 3.95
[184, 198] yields 4.35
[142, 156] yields 3.97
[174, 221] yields 4.27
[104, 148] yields 4.03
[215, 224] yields 4.37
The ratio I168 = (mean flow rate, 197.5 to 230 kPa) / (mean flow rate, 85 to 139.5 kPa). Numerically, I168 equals 1.09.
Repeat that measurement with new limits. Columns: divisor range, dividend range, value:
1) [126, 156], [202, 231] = 1.07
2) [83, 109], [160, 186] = 0.97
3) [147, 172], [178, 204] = 1.18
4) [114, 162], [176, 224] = 1.08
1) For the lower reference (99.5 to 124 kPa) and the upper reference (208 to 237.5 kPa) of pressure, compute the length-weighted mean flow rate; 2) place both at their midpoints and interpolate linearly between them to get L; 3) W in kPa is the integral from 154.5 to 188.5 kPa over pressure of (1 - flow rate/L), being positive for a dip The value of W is 3.3 kPa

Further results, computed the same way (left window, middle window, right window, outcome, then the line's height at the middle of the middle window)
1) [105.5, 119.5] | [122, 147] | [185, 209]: 0.6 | 4.12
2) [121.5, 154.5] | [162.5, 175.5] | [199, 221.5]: 2.6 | 4.15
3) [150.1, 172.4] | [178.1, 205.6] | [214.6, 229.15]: -2.4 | 3.97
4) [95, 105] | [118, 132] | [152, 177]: -0.9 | 3.74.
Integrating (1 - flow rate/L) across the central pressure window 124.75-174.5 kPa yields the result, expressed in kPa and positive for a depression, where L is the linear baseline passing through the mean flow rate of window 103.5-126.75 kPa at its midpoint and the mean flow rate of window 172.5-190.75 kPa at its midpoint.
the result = 3.2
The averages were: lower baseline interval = 3.99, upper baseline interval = 4.2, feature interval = 3.83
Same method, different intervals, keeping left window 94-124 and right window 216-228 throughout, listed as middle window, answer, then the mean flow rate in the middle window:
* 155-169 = 1.89 kPa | 3.57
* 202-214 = -0.13 kPa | 4.33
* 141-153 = 0.25 kPa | 3.99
